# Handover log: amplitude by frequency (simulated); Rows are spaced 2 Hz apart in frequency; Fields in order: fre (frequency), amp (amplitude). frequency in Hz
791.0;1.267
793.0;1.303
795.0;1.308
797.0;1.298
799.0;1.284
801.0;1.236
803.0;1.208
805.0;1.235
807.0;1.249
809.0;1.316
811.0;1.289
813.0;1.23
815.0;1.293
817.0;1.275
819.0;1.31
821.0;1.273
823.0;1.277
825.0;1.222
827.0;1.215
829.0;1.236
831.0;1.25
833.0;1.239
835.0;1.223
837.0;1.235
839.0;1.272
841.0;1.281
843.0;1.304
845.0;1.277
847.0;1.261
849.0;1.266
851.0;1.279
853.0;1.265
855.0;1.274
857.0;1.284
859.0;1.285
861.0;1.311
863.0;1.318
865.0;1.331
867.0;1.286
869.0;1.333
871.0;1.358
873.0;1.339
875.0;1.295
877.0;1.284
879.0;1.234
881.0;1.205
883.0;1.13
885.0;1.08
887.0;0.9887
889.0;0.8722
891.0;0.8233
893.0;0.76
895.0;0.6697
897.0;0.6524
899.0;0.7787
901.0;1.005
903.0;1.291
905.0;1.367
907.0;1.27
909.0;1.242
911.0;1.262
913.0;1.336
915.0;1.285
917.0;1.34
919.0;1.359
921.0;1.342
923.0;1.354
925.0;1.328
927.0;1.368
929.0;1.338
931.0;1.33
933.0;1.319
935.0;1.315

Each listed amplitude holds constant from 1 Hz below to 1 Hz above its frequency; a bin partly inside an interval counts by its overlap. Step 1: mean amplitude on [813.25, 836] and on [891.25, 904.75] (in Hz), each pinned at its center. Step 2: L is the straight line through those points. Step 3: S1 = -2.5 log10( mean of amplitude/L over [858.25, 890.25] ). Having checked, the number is -0.21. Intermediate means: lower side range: 1.25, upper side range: 0.886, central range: 1.22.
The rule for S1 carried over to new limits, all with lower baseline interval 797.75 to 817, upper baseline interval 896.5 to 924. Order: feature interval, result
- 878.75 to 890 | 0.144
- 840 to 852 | -0.029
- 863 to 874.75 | -0.078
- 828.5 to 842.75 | -0.002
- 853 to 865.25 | -0.049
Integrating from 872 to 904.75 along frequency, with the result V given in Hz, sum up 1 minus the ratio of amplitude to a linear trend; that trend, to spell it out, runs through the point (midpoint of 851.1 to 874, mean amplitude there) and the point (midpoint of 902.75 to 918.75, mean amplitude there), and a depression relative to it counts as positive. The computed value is 6.8 Hz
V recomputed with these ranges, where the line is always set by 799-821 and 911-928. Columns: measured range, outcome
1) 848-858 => 0.1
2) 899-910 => 1.1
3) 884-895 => 3.6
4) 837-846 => 0.1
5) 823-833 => 0.3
